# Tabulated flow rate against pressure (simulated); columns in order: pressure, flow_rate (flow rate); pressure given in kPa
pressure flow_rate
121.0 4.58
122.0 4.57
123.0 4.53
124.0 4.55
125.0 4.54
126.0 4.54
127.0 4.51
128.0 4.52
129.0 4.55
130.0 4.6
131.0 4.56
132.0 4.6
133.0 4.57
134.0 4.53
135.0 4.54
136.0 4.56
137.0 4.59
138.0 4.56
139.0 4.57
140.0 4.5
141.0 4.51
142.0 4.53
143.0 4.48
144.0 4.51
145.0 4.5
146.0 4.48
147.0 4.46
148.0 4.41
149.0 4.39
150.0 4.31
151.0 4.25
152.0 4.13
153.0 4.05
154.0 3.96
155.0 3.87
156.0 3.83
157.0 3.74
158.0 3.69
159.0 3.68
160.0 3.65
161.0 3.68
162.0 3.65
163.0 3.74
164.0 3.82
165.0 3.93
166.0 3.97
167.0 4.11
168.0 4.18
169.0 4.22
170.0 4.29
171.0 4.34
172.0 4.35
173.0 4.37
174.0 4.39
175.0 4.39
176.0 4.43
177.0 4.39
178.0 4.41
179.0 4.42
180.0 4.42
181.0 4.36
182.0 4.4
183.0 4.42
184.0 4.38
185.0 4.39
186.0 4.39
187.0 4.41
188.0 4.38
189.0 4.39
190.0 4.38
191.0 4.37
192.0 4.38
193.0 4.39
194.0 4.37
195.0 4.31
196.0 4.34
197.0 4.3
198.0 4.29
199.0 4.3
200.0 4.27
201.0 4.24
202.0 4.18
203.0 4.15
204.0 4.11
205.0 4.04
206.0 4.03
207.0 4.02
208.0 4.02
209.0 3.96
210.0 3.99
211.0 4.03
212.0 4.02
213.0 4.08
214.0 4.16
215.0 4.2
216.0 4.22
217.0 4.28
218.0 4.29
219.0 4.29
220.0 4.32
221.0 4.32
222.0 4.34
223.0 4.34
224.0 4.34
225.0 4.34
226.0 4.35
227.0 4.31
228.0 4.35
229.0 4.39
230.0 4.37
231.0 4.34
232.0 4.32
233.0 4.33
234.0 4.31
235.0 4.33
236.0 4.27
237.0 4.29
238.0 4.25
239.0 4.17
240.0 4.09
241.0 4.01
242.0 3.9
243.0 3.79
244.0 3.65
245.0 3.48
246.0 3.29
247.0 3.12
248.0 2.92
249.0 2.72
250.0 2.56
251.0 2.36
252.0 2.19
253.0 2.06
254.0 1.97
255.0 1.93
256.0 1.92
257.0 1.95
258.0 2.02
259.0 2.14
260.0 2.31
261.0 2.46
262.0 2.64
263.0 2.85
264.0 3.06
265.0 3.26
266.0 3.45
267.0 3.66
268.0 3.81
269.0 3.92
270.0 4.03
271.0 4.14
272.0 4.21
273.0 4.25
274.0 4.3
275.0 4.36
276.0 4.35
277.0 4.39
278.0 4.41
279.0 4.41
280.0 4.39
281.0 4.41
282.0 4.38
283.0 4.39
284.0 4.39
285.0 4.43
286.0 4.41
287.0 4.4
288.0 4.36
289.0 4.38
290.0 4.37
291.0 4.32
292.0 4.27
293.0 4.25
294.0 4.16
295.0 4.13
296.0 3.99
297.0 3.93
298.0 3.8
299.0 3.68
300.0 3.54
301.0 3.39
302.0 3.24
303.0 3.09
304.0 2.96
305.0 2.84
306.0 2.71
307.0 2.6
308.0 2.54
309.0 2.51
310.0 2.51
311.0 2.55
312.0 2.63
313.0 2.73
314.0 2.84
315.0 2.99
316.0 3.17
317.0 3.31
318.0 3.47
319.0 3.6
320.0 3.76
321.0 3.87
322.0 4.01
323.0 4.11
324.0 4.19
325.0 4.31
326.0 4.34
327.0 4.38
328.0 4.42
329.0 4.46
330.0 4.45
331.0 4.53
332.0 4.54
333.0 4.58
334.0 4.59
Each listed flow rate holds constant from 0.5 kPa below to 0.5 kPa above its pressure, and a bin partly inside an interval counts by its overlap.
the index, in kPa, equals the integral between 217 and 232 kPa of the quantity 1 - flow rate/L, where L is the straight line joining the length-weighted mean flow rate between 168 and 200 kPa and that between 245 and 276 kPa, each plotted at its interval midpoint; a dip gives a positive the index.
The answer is -2.8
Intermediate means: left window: 4.36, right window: 3.03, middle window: 4.33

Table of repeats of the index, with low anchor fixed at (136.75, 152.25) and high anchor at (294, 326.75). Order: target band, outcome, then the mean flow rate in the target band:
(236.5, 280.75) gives 4.1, 3.36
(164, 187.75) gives -0.4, 4.31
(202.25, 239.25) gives -2.5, 4.22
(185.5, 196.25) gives -0.6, 4.37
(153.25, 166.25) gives 1.7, 3.79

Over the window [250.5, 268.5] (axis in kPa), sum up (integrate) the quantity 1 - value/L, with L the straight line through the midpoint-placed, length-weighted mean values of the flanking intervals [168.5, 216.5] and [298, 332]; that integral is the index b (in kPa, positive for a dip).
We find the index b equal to 6.0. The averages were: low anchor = 4.27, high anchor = 3.47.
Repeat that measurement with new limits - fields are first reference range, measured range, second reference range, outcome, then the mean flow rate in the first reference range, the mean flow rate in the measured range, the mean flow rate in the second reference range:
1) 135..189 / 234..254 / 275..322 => 2.49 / 4.25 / 3.43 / 3.69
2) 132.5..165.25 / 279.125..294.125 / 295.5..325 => -4.16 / 4.2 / 4.36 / 3.28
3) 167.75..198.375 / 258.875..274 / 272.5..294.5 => 3.29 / 4.36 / 3.41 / 4.35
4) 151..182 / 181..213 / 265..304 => -1.25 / 4.09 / 4.25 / 4.07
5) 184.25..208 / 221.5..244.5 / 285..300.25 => 0.02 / 4.28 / 4.23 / 4.15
